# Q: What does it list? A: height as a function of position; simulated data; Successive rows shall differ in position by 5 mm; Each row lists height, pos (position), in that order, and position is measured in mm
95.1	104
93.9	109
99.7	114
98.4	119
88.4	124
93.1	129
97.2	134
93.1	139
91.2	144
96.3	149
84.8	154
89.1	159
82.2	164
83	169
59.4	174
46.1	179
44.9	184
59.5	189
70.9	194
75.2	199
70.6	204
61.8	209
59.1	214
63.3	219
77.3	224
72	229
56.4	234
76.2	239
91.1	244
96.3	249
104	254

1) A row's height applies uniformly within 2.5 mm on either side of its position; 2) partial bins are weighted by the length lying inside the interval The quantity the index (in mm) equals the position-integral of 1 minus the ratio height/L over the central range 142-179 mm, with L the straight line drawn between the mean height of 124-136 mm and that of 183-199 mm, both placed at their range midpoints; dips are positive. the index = -1.2 mm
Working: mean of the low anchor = 93.7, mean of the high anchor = 62.3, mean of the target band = 81.1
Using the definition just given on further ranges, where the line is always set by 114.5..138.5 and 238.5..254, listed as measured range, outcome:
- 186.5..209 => 6.0 mm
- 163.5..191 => 9.5 mm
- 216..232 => 3.9 mm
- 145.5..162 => 0.7 mm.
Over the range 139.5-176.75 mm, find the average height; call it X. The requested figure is 84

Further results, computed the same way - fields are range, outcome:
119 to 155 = 92.8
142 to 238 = 70.7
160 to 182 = 68.6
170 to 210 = 61.8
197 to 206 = 72.9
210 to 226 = 65.8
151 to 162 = 87.2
